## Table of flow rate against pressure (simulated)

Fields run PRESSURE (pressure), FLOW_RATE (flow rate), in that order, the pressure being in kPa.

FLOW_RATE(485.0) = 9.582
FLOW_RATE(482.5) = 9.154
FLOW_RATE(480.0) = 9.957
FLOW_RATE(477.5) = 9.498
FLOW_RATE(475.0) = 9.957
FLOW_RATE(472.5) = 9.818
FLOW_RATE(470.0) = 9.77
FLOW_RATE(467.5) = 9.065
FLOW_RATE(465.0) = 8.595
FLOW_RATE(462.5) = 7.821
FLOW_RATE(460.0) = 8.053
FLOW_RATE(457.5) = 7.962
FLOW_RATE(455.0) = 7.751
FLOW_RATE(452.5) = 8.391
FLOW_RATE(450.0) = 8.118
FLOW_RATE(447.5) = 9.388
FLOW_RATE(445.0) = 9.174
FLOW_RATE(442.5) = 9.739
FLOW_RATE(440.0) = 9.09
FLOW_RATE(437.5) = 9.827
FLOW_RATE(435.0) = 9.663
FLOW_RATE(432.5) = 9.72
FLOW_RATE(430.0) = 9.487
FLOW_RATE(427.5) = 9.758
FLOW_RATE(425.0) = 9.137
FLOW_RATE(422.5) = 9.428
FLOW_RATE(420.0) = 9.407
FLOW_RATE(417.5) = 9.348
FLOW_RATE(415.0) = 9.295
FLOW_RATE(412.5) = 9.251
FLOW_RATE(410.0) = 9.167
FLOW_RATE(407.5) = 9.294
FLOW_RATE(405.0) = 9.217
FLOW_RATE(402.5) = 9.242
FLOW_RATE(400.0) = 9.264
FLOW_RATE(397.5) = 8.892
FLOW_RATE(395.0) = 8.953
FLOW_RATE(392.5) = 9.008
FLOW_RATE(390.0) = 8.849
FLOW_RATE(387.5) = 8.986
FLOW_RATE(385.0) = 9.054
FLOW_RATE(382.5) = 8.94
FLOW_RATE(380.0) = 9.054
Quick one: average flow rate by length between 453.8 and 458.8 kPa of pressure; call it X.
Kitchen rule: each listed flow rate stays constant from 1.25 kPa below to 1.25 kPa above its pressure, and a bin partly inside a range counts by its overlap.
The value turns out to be 7.86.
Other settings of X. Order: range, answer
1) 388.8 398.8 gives 8.93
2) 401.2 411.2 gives 9.23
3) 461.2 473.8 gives 9.01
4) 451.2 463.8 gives 8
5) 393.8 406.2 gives 9.11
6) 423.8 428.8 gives 9.45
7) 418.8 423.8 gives 9.41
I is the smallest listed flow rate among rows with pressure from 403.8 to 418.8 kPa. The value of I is 9.167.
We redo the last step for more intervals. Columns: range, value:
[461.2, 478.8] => 7.821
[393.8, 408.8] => 8.892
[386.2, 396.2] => 8.849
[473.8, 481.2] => 9.498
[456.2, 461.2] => 7.962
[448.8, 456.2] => 7.751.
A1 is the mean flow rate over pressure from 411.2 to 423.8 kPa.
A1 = 9.34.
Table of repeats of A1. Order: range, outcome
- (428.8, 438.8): 9.67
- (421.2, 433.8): 9.51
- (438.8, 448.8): 9.34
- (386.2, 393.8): 8.95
